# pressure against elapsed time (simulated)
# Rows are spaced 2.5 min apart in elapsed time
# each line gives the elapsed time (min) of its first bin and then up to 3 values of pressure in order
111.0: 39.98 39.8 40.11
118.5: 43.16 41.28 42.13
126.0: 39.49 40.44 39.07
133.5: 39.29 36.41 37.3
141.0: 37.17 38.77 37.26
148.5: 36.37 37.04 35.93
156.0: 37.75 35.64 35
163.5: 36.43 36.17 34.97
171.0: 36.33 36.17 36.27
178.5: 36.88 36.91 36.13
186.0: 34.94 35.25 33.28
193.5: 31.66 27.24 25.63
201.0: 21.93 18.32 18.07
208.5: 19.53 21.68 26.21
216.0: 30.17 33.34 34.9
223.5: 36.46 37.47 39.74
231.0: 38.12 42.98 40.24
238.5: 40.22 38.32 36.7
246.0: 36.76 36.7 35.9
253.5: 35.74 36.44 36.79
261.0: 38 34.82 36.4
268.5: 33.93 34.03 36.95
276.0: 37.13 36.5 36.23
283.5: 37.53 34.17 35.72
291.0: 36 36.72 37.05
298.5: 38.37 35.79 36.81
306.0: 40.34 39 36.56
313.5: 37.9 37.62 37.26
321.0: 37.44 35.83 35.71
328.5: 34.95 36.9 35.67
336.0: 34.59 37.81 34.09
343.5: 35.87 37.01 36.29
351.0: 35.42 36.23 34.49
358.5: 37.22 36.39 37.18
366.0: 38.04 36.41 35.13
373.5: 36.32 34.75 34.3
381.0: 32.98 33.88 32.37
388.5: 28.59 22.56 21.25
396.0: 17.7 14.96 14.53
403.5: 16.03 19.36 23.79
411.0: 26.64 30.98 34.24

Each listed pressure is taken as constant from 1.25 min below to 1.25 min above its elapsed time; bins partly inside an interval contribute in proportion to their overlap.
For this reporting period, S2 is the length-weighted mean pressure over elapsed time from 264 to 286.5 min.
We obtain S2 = 35.9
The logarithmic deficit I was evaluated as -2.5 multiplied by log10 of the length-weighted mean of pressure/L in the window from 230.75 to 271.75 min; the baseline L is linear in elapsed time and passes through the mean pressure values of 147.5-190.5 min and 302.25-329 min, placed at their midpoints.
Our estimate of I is -0.01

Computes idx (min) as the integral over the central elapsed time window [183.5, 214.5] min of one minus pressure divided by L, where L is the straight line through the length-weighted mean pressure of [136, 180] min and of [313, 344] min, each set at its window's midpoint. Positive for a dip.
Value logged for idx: 8.4 min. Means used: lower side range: 36.6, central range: 26.5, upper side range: 36.3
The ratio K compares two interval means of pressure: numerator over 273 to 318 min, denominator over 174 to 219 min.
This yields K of 1.27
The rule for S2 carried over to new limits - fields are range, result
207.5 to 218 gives 25.2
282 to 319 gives 37.1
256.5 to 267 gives 36.5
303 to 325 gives 37.6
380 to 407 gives 23.1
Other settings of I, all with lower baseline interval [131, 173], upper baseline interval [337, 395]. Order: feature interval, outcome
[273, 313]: -0.059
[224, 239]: -0.111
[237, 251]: -0.059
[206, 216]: 0.493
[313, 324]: -0.079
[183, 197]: 0.103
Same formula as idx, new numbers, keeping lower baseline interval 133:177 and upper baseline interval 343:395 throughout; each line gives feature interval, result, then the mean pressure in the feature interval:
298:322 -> -2.1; 37.7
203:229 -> 5.2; 28.7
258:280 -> -0.6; 36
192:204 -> 3.5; 25.5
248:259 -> -0.3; 36.3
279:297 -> -0.7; 36.2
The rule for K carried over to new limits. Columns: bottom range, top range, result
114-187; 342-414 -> 0.80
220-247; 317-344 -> 0.94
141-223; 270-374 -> 1.13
